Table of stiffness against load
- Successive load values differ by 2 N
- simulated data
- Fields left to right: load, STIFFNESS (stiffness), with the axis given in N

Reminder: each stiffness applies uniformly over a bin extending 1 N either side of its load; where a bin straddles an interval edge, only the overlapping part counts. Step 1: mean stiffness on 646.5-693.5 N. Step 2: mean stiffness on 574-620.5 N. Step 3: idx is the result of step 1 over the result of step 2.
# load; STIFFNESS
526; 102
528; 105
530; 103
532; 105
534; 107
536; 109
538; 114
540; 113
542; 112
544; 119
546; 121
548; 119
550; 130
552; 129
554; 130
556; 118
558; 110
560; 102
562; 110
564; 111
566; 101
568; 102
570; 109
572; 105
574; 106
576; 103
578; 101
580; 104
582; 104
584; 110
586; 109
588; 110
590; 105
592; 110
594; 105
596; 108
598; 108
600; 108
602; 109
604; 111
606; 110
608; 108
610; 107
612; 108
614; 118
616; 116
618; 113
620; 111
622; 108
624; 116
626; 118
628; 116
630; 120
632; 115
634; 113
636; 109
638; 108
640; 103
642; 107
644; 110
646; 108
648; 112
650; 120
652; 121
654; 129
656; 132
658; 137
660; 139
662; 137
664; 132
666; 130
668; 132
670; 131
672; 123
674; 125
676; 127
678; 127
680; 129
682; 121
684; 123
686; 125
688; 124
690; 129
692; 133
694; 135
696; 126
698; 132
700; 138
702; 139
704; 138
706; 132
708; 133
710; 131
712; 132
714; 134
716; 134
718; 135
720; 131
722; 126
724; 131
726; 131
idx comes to 1.18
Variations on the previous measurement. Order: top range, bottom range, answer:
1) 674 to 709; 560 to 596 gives 1.22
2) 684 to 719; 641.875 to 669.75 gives 1.05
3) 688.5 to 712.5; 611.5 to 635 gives 1.16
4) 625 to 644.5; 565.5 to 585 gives 1.07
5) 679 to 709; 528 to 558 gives 1.13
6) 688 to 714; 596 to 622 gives 1.20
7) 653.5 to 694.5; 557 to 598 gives 1.22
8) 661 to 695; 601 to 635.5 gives 1.14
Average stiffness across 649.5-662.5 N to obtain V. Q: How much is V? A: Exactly 131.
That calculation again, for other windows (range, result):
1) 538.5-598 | 111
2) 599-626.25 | 111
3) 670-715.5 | 130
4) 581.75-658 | 112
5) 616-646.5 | 112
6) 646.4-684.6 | 127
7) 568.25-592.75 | 106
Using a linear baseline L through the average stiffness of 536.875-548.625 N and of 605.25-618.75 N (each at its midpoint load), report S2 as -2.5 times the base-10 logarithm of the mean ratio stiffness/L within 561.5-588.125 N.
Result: 0.08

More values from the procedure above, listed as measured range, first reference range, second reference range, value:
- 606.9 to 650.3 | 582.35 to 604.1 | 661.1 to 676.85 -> 0.06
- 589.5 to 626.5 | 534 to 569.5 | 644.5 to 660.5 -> 0.09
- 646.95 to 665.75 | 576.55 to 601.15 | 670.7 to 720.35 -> -0.06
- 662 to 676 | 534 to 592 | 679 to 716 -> -0.02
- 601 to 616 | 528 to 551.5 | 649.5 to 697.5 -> 0.10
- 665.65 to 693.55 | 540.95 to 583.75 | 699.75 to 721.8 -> 0.02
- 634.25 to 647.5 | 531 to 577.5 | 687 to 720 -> 0.15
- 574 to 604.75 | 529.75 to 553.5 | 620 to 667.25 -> 0.10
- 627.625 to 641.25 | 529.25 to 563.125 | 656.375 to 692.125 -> 0.12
